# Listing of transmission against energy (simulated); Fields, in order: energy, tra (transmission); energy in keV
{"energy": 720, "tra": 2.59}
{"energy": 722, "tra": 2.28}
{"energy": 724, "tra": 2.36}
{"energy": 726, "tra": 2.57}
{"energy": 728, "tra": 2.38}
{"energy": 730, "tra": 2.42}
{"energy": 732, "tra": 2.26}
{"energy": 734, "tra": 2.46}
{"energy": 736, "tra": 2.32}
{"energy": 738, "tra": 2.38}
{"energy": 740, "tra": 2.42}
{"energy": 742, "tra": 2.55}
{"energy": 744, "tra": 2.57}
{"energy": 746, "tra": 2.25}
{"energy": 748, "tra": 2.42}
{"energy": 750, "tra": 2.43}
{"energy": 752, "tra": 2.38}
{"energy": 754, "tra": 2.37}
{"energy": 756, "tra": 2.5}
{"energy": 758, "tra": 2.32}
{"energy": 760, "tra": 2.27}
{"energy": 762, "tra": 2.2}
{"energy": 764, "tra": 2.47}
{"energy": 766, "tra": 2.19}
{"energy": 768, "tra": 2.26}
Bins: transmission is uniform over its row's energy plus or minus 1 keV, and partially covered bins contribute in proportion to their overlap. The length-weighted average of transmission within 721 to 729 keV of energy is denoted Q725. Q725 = 2.4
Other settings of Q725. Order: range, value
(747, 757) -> 2.42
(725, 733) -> 2.41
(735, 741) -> 2.37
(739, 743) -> 2.48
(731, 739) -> 2.35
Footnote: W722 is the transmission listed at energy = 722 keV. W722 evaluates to 2.28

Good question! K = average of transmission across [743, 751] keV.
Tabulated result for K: 2.42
